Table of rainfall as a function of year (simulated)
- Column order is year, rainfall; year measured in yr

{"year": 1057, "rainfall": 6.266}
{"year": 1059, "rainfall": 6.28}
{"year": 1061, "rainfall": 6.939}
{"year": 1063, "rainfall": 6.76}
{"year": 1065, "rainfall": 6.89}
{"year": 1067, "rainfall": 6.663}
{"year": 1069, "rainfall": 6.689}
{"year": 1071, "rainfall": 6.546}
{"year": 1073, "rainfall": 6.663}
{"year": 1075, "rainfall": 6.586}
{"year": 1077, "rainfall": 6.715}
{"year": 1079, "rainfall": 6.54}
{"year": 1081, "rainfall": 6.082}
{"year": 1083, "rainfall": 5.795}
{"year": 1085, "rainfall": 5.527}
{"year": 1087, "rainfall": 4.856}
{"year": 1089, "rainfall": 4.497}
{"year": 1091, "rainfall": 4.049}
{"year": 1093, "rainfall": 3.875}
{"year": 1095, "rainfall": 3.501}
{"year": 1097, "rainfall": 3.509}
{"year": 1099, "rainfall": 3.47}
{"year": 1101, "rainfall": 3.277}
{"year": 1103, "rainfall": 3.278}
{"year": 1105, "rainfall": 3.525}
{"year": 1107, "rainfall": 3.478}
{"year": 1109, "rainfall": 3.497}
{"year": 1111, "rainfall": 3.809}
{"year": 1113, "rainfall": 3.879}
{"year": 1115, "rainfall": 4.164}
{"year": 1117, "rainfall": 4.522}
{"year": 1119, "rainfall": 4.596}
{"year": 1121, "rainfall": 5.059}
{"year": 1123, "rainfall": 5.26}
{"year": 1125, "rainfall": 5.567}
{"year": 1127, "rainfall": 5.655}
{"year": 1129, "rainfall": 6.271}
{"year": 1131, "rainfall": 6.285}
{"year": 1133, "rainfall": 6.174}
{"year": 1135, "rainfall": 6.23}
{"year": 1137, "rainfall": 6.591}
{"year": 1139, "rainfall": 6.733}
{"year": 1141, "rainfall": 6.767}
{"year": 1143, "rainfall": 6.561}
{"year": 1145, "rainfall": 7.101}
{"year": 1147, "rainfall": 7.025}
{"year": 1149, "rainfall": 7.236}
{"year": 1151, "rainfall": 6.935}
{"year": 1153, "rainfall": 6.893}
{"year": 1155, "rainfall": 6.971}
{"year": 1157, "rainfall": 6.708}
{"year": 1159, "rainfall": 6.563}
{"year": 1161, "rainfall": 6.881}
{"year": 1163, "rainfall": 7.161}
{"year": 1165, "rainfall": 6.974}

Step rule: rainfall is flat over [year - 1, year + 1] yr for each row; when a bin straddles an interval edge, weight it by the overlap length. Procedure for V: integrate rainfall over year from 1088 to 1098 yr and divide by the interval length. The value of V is 3.89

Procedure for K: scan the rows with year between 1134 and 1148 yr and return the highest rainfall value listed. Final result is 7.101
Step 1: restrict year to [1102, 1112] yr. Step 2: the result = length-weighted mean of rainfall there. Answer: 3.52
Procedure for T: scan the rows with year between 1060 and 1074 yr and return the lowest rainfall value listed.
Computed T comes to 6.546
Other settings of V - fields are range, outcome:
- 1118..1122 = 4.83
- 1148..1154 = 7.02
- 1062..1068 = 6.77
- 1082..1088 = 5.39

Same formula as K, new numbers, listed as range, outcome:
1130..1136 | 6.285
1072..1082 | 6.715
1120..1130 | 6.271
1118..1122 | 5.059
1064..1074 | 6.89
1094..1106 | 3.525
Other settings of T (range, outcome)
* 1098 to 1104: 3.277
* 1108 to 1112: 3.497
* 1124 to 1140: 5.567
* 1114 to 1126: 4.164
